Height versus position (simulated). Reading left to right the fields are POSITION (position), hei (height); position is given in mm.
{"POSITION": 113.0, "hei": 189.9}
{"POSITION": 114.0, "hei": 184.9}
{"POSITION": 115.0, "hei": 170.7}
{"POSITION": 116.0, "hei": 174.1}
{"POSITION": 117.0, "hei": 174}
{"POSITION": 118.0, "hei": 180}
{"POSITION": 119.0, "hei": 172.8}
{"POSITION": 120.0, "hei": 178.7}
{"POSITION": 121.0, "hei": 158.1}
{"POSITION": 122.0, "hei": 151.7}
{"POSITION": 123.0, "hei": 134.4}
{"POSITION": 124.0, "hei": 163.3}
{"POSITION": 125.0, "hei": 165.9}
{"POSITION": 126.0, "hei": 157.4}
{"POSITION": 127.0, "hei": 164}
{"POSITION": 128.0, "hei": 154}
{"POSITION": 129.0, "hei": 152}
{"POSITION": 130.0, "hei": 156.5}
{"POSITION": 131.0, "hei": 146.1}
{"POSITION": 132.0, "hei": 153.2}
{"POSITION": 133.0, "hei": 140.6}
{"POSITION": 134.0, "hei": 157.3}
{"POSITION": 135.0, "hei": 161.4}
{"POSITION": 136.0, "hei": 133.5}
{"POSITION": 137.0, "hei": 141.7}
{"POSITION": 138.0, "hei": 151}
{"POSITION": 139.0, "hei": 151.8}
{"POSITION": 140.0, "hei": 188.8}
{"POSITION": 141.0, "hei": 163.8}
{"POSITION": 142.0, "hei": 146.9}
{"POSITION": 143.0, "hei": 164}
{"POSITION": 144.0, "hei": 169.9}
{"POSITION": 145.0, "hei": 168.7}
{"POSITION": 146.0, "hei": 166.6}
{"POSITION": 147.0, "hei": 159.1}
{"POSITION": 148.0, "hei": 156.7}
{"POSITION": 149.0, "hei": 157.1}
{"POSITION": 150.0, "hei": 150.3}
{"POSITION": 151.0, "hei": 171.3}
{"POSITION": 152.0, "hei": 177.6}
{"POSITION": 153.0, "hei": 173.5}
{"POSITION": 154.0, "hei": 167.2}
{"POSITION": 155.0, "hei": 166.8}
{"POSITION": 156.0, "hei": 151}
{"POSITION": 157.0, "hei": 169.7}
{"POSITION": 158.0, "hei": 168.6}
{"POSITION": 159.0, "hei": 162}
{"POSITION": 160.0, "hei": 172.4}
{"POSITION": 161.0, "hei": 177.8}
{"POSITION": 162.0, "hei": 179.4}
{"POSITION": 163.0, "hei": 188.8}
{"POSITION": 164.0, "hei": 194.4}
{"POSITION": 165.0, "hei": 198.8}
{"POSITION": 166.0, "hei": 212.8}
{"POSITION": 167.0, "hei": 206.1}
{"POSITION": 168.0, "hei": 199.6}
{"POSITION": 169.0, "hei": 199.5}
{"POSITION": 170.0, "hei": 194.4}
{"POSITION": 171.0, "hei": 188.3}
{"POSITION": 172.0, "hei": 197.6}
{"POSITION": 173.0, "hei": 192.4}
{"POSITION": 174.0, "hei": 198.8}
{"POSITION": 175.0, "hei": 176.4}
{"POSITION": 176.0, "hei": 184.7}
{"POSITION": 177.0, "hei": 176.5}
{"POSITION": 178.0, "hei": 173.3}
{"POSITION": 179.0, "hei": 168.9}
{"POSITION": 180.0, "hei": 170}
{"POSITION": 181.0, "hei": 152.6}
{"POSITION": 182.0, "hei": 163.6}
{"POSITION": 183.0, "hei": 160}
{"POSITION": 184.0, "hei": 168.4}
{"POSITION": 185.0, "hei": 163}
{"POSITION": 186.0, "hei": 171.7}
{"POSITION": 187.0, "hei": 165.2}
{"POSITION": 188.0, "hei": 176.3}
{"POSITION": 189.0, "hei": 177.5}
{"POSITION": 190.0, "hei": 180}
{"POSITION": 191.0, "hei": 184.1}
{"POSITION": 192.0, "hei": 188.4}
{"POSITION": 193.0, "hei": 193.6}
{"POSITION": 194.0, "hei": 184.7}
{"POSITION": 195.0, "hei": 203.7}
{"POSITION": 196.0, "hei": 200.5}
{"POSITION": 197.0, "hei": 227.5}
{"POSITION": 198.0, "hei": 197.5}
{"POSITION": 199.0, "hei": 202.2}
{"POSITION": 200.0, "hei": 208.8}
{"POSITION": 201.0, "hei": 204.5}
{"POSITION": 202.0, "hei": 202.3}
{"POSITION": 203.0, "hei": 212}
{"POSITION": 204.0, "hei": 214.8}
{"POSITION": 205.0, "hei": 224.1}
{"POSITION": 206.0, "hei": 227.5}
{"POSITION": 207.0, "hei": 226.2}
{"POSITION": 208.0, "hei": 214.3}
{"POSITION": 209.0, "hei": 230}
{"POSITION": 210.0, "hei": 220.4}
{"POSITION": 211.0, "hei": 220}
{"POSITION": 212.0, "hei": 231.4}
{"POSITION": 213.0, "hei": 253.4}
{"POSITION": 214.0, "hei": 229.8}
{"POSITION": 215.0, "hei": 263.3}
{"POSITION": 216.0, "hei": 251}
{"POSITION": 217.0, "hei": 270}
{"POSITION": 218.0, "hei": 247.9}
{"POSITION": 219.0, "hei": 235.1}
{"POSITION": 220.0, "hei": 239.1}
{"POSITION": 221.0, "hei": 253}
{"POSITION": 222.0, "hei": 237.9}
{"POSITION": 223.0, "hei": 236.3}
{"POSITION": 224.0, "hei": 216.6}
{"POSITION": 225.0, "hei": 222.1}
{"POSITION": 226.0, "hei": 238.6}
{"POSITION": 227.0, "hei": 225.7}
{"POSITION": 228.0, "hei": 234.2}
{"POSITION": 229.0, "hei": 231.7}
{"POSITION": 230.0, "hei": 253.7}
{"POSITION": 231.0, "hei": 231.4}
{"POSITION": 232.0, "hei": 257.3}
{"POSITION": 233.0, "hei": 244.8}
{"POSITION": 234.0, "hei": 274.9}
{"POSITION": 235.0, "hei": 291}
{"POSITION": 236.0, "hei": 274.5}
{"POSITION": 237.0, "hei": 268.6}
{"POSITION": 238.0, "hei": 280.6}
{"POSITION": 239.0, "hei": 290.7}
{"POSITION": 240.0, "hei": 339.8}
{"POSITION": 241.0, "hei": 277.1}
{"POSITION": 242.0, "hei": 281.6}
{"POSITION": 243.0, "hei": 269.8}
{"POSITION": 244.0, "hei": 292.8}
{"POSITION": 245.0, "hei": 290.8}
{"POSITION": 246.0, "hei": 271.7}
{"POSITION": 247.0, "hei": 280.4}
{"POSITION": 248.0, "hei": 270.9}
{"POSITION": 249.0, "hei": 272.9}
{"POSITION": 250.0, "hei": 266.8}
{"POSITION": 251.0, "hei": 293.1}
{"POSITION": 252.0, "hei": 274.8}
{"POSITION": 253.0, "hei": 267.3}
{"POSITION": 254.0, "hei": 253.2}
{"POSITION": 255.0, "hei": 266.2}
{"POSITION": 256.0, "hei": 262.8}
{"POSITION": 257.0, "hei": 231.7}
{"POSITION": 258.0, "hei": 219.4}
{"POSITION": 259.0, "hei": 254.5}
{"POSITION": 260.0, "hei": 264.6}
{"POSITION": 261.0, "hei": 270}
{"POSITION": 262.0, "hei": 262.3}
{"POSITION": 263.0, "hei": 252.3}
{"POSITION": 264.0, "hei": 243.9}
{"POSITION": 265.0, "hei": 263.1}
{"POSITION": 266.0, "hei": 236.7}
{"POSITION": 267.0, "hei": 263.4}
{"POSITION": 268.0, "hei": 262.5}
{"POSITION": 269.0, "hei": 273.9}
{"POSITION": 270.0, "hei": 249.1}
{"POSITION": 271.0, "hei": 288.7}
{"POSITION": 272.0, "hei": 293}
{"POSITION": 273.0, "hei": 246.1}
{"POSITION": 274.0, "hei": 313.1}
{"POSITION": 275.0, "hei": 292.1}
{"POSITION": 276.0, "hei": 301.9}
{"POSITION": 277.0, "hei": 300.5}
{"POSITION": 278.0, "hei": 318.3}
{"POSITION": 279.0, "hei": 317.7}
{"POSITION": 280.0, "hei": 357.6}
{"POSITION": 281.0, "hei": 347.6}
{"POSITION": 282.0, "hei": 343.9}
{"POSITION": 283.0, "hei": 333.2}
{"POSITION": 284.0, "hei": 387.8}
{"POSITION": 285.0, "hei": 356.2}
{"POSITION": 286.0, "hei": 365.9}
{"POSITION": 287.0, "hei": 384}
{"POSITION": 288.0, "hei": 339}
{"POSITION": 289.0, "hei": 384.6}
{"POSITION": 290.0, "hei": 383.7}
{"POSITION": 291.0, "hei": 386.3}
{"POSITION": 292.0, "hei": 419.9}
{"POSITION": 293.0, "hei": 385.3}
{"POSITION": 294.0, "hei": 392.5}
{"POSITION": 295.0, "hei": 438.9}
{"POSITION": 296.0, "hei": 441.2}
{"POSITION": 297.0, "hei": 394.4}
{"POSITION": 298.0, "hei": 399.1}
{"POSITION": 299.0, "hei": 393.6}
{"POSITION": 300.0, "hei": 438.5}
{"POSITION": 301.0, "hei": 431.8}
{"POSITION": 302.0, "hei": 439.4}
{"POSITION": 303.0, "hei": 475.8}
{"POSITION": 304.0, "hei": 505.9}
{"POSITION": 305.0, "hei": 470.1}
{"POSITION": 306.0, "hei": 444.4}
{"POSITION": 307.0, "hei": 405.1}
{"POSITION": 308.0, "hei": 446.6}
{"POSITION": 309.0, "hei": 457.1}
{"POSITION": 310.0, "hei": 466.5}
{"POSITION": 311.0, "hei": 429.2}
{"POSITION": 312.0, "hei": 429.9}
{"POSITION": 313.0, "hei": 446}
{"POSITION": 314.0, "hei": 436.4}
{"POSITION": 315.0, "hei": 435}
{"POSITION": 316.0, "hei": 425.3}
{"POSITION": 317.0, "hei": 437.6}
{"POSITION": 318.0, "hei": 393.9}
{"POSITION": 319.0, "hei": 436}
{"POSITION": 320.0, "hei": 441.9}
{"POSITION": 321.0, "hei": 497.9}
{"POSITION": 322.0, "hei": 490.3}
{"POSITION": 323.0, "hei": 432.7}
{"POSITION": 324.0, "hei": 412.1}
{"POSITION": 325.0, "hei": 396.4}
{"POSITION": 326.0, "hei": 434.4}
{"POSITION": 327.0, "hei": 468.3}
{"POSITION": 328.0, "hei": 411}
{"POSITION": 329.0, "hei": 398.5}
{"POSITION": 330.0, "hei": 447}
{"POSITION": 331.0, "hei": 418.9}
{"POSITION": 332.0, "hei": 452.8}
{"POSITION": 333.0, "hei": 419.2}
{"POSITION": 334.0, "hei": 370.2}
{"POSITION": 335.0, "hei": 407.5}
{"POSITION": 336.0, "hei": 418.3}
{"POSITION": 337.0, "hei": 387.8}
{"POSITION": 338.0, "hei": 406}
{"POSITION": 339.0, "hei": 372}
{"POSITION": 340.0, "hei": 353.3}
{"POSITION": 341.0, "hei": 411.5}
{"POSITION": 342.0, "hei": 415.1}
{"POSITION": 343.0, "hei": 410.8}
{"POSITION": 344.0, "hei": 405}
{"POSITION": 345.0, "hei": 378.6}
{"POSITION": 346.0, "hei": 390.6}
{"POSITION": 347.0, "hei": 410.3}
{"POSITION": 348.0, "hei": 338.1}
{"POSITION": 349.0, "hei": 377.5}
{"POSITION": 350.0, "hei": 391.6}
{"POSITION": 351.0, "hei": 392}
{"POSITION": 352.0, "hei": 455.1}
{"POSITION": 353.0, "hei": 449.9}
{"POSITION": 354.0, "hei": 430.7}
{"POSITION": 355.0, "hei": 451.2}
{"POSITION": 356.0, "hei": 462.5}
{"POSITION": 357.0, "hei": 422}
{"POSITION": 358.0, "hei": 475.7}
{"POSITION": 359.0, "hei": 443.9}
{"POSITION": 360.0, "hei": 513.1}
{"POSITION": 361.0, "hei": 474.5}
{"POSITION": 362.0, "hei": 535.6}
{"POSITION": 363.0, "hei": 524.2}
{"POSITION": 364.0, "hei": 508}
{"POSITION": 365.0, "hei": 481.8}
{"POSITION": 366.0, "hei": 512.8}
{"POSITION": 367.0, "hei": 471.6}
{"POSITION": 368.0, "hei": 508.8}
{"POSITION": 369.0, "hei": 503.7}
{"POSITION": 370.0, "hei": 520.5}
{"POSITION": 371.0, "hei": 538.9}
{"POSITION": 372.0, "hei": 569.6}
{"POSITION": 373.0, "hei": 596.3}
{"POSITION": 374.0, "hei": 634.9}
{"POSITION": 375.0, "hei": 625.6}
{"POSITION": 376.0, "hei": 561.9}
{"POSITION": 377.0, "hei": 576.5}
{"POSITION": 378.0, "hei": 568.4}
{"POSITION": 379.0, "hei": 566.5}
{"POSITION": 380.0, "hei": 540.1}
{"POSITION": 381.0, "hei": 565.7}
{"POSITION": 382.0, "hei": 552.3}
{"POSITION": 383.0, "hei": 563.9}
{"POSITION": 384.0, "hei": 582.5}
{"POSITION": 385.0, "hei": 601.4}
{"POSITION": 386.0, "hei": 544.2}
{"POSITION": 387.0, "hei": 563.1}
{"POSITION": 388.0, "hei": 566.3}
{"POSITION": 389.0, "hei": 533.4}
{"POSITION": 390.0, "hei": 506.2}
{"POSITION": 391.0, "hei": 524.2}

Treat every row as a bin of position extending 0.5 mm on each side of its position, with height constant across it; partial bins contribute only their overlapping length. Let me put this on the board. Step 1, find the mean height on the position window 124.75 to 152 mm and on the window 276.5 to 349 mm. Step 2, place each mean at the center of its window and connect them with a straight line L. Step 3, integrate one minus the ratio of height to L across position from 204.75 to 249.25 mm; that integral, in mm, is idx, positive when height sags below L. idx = 5.0 mm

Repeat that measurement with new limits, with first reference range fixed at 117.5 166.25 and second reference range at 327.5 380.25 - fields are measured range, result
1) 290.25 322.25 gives -3.2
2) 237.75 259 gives 2.7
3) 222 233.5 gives 2.0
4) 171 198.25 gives 5.2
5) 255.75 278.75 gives 4.9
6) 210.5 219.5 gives 0.7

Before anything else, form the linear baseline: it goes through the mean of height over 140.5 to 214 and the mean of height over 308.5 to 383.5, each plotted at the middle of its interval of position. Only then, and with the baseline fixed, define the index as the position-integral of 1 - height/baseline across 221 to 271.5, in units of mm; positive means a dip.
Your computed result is 6.1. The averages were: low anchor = 187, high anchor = 461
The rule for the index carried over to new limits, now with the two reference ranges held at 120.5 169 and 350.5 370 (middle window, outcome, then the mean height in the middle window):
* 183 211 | 5.0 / 199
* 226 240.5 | 1.5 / 263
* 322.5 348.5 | 2.0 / 406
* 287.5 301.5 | -0.8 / 402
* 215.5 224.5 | 1.0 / 243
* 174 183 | 1.8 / 172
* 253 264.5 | 2.7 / 253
